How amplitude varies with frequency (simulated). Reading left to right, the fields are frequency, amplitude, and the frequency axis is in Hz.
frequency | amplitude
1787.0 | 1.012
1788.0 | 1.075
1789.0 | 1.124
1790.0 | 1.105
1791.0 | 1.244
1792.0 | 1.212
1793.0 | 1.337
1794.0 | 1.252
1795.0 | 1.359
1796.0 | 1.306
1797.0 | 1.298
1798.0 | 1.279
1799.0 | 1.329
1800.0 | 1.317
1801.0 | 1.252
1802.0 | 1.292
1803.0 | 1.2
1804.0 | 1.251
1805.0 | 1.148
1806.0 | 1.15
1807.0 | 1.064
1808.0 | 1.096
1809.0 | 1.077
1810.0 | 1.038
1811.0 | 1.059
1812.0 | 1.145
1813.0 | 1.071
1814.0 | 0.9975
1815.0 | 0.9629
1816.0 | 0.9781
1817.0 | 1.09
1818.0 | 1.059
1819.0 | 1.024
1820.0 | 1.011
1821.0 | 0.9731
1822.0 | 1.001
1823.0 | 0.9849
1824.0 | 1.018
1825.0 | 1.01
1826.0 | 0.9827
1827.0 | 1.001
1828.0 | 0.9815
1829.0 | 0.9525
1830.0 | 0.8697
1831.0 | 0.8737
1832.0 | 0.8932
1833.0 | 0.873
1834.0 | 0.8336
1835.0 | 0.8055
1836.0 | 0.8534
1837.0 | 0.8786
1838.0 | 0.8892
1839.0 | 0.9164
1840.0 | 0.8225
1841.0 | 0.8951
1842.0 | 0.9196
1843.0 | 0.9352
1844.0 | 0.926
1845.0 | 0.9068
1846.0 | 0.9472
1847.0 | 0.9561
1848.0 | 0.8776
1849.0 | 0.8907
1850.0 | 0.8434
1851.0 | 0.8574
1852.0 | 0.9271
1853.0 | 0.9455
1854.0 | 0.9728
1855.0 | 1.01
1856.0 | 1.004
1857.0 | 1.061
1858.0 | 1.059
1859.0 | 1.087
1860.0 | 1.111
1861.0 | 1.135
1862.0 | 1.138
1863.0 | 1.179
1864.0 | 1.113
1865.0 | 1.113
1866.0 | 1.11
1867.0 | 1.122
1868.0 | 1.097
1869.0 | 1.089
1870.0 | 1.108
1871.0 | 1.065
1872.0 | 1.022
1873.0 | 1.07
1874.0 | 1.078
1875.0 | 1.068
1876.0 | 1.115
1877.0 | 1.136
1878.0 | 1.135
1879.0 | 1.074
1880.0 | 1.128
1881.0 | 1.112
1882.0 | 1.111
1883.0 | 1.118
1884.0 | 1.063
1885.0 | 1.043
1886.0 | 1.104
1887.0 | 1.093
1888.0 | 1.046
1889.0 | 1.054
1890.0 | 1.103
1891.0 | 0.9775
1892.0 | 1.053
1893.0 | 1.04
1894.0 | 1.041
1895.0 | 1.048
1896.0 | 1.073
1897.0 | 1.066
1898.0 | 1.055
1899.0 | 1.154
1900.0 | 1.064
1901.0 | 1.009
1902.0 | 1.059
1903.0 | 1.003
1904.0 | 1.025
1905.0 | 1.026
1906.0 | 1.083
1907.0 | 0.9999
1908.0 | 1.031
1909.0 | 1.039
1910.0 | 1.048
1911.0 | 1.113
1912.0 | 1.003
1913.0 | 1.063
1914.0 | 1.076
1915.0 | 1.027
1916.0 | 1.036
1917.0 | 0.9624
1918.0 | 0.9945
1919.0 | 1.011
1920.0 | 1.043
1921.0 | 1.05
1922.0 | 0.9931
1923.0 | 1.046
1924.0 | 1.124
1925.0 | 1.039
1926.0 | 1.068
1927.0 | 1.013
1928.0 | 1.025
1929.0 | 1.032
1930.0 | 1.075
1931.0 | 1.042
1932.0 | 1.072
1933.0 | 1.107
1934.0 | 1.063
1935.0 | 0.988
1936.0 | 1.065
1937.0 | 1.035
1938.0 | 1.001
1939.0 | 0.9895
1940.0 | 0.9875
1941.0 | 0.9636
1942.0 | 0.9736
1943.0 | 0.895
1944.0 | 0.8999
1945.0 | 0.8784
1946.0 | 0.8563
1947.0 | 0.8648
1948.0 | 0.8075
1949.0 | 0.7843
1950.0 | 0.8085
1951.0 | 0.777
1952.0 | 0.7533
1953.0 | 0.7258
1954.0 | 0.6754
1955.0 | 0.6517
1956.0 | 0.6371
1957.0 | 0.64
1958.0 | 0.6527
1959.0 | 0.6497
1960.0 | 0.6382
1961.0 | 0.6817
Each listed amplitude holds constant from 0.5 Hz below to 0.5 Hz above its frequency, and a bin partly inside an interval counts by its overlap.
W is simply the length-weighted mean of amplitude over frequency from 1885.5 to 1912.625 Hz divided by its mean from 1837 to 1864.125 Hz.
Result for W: 1.08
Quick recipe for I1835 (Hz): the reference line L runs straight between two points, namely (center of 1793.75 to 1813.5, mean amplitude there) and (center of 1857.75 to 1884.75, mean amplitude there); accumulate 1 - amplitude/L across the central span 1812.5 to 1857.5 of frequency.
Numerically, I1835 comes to 8.2 Hz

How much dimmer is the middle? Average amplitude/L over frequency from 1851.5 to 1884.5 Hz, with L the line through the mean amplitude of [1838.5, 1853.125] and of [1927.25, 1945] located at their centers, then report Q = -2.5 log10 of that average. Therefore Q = -0.16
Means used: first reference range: 0.903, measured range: 1.08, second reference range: 1.01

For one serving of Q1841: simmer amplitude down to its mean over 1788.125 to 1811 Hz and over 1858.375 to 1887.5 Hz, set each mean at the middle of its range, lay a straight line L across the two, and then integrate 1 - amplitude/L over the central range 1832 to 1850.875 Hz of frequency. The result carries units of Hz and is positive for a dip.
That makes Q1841 4.3 Hz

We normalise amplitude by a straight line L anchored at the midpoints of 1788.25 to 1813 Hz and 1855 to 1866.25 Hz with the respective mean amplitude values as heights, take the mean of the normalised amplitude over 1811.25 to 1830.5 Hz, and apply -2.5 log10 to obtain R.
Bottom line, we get 0.16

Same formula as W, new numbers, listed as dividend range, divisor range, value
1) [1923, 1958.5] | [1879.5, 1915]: 0.86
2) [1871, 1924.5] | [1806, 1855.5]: 1.10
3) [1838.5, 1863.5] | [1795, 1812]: 0.81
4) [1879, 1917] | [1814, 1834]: 1.09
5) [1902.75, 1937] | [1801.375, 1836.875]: 1.02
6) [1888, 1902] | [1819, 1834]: 1.10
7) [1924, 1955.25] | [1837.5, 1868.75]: 0.94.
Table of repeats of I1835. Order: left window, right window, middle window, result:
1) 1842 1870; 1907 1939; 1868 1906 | -1.7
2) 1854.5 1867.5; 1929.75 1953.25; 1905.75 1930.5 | -1.5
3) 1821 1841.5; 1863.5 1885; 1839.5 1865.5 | 0.6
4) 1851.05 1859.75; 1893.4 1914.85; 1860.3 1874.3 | -1.2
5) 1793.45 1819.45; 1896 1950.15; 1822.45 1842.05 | 3.7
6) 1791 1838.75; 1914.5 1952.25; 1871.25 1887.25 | -1.1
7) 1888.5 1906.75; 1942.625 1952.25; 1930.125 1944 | -2.1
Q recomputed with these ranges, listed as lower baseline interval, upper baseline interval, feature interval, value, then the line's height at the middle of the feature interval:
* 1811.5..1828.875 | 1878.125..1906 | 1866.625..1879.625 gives -0.04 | 1.05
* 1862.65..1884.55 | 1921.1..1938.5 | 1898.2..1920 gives 0.03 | 1.07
